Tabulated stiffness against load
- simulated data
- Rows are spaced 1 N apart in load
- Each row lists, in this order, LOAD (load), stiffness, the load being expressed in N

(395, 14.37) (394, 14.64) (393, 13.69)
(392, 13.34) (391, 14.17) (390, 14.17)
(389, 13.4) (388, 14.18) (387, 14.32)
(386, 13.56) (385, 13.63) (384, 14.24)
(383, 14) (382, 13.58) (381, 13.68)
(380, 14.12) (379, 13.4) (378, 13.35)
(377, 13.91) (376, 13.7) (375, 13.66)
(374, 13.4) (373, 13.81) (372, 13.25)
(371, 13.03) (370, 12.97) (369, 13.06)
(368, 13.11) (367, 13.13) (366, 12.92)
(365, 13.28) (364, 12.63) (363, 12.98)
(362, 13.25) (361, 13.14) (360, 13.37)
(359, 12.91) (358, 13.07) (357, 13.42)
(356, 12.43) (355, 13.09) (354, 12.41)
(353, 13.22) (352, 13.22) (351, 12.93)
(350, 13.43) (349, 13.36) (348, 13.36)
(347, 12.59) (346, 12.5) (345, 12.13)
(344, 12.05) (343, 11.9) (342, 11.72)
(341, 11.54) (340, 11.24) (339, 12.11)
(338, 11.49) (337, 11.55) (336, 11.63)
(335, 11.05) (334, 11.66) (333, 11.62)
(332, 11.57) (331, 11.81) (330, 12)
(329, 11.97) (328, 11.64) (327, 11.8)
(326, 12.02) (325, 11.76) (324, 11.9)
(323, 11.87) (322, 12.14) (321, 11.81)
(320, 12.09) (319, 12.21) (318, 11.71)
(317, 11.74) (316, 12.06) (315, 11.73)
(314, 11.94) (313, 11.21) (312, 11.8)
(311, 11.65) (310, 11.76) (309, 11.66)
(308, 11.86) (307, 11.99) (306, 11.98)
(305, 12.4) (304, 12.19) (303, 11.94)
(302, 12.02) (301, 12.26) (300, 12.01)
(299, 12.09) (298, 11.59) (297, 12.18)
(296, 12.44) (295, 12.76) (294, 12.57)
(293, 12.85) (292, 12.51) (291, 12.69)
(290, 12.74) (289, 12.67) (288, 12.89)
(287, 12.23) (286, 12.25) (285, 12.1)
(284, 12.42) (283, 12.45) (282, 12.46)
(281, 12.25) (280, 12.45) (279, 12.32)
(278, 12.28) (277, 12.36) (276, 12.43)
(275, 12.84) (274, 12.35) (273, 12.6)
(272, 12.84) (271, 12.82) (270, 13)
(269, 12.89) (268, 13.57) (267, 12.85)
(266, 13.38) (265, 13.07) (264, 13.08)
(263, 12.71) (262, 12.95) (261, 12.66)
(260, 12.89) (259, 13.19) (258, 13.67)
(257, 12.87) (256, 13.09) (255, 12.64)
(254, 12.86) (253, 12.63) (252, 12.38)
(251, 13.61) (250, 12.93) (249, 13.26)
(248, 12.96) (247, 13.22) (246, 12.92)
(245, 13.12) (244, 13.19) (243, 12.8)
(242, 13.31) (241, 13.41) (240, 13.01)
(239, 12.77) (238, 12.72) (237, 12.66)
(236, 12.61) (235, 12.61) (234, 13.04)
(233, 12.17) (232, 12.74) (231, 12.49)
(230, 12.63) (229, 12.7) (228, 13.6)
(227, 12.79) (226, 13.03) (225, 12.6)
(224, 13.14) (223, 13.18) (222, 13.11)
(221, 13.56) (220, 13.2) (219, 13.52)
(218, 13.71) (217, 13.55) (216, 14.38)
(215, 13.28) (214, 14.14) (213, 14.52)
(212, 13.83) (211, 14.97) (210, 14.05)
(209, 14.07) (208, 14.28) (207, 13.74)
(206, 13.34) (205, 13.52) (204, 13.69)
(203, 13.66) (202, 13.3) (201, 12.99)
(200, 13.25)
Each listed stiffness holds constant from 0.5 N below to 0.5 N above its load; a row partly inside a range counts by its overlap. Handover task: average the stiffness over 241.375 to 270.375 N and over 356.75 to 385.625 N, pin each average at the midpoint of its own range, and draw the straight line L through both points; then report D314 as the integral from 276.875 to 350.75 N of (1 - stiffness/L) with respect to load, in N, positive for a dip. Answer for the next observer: 6.2 N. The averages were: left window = 13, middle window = 12.1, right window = 13.4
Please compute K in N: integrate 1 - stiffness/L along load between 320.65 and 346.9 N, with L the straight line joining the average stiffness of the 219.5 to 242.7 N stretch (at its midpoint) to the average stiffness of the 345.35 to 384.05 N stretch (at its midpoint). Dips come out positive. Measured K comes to 2.7 N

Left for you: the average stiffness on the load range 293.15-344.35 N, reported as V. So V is 11.9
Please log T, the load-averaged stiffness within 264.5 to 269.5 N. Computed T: 13.2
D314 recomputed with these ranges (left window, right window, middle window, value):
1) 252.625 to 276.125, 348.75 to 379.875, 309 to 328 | 1.80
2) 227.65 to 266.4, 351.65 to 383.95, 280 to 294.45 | 0.60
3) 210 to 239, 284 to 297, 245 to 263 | -0.08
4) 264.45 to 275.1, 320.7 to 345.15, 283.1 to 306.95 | 0.24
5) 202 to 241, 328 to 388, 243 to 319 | 3.48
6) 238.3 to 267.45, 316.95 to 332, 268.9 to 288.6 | 0.16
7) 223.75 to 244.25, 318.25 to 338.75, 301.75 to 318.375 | 0.18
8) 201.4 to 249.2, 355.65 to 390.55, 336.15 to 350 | 1.29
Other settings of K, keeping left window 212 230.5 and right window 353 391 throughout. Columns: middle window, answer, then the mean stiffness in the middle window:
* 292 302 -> 0.81 N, 12.3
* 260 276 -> 0.59 N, 12.9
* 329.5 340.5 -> 1.47 N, 11.6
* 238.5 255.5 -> 0.49 N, 13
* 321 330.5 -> 1.06 N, 11.9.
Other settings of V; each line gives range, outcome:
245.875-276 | 12.9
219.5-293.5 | 12.8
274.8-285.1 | 12.4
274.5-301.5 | 12.4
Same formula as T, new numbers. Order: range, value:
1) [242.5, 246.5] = 13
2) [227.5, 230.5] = 13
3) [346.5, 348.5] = 13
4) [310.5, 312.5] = 11.7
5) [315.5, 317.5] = 11.9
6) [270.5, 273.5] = 12.8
